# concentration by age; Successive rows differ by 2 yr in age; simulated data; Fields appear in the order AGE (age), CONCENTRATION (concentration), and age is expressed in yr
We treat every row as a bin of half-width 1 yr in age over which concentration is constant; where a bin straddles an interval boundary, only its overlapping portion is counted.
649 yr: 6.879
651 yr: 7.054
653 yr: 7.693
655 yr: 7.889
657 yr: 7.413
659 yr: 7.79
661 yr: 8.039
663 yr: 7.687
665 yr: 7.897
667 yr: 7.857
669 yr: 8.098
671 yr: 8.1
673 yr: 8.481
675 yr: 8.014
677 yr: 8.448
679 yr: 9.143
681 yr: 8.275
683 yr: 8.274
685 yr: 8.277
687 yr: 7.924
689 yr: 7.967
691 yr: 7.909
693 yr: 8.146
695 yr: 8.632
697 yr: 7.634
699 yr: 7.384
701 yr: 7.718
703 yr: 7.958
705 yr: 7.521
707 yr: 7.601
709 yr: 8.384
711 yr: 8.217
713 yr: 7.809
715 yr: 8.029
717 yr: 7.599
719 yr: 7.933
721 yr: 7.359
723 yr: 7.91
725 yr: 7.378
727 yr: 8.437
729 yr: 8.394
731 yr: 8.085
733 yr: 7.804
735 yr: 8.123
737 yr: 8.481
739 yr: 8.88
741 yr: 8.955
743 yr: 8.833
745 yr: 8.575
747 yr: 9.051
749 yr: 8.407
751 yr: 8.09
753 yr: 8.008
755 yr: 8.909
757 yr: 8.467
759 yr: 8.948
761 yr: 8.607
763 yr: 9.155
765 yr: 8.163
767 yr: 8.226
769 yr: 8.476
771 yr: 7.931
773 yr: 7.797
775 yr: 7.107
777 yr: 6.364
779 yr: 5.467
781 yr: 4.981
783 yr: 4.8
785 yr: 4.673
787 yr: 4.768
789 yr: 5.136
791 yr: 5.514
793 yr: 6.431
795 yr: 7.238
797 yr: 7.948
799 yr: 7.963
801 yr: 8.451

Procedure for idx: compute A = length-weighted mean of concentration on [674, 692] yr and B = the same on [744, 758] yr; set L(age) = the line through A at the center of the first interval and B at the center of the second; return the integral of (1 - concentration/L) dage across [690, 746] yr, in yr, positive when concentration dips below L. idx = 2.13 yr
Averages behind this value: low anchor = 8.25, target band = 8.06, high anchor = 8.5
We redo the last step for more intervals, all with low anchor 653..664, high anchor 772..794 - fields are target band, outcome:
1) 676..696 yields -2.7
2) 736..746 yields -3.6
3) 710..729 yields -3.1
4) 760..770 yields -4.2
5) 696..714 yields -2.1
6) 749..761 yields -4.5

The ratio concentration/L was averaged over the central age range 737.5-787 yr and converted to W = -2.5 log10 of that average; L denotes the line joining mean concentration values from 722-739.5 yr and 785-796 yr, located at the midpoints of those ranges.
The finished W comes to -0.122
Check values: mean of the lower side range 8.15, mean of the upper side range 5.71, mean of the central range 7.73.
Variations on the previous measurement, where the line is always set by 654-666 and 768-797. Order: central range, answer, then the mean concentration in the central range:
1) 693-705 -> -0.08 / 7.86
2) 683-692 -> -0.08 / 8.05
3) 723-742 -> -0.20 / 8.26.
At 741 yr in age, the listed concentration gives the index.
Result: 8.955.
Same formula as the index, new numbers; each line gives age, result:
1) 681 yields 8.275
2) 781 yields 4.981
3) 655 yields 7.889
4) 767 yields 8.226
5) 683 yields 8.274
